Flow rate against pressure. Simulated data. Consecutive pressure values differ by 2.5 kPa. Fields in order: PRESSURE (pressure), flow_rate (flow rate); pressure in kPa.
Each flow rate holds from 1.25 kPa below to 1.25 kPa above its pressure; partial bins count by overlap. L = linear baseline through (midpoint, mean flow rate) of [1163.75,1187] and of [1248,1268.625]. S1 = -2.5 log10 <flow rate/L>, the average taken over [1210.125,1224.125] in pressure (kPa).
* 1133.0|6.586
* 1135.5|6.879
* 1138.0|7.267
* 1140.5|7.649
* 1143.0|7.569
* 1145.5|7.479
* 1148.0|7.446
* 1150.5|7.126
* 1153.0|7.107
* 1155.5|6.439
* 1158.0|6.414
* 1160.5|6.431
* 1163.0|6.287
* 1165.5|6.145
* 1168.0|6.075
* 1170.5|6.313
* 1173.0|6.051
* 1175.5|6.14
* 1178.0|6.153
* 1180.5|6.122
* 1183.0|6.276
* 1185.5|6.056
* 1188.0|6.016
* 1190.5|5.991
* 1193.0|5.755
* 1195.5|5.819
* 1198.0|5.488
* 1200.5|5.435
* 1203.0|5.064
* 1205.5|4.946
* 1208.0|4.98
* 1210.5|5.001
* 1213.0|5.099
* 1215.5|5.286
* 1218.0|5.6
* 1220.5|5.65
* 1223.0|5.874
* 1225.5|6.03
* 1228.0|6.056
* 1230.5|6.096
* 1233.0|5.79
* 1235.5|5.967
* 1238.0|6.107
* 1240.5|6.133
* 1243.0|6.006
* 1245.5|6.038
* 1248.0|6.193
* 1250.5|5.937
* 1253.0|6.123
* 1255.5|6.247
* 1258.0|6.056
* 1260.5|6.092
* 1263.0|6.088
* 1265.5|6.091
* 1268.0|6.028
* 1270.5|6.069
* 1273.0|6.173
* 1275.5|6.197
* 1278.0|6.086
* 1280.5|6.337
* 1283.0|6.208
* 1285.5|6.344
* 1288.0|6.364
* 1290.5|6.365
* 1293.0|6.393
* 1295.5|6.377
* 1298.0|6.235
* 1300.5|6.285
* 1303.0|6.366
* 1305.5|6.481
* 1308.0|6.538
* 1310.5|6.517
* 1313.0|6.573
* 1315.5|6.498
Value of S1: 0.13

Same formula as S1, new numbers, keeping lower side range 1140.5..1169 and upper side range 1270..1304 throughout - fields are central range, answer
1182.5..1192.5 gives 0.11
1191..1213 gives 0.24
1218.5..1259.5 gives 0.08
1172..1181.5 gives 0.10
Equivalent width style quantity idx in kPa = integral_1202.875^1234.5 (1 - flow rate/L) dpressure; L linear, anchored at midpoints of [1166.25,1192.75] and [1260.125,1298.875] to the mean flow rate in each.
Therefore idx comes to 3.3 kPa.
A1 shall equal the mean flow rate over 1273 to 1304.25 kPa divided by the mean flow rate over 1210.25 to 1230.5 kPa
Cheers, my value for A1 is 1.1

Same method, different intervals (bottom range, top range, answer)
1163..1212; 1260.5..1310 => 1.08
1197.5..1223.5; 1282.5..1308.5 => 1.20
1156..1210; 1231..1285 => 1.03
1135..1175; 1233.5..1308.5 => 0.91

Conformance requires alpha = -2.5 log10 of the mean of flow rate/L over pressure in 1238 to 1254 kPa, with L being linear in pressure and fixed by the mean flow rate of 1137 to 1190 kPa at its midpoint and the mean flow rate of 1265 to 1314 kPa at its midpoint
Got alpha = 0.06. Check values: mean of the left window 6.59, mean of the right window 6.3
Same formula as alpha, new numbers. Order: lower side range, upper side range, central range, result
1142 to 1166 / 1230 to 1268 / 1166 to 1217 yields 0.15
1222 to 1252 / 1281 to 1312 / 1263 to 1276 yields 0.02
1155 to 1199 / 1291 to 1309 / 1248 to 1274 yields 0.03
